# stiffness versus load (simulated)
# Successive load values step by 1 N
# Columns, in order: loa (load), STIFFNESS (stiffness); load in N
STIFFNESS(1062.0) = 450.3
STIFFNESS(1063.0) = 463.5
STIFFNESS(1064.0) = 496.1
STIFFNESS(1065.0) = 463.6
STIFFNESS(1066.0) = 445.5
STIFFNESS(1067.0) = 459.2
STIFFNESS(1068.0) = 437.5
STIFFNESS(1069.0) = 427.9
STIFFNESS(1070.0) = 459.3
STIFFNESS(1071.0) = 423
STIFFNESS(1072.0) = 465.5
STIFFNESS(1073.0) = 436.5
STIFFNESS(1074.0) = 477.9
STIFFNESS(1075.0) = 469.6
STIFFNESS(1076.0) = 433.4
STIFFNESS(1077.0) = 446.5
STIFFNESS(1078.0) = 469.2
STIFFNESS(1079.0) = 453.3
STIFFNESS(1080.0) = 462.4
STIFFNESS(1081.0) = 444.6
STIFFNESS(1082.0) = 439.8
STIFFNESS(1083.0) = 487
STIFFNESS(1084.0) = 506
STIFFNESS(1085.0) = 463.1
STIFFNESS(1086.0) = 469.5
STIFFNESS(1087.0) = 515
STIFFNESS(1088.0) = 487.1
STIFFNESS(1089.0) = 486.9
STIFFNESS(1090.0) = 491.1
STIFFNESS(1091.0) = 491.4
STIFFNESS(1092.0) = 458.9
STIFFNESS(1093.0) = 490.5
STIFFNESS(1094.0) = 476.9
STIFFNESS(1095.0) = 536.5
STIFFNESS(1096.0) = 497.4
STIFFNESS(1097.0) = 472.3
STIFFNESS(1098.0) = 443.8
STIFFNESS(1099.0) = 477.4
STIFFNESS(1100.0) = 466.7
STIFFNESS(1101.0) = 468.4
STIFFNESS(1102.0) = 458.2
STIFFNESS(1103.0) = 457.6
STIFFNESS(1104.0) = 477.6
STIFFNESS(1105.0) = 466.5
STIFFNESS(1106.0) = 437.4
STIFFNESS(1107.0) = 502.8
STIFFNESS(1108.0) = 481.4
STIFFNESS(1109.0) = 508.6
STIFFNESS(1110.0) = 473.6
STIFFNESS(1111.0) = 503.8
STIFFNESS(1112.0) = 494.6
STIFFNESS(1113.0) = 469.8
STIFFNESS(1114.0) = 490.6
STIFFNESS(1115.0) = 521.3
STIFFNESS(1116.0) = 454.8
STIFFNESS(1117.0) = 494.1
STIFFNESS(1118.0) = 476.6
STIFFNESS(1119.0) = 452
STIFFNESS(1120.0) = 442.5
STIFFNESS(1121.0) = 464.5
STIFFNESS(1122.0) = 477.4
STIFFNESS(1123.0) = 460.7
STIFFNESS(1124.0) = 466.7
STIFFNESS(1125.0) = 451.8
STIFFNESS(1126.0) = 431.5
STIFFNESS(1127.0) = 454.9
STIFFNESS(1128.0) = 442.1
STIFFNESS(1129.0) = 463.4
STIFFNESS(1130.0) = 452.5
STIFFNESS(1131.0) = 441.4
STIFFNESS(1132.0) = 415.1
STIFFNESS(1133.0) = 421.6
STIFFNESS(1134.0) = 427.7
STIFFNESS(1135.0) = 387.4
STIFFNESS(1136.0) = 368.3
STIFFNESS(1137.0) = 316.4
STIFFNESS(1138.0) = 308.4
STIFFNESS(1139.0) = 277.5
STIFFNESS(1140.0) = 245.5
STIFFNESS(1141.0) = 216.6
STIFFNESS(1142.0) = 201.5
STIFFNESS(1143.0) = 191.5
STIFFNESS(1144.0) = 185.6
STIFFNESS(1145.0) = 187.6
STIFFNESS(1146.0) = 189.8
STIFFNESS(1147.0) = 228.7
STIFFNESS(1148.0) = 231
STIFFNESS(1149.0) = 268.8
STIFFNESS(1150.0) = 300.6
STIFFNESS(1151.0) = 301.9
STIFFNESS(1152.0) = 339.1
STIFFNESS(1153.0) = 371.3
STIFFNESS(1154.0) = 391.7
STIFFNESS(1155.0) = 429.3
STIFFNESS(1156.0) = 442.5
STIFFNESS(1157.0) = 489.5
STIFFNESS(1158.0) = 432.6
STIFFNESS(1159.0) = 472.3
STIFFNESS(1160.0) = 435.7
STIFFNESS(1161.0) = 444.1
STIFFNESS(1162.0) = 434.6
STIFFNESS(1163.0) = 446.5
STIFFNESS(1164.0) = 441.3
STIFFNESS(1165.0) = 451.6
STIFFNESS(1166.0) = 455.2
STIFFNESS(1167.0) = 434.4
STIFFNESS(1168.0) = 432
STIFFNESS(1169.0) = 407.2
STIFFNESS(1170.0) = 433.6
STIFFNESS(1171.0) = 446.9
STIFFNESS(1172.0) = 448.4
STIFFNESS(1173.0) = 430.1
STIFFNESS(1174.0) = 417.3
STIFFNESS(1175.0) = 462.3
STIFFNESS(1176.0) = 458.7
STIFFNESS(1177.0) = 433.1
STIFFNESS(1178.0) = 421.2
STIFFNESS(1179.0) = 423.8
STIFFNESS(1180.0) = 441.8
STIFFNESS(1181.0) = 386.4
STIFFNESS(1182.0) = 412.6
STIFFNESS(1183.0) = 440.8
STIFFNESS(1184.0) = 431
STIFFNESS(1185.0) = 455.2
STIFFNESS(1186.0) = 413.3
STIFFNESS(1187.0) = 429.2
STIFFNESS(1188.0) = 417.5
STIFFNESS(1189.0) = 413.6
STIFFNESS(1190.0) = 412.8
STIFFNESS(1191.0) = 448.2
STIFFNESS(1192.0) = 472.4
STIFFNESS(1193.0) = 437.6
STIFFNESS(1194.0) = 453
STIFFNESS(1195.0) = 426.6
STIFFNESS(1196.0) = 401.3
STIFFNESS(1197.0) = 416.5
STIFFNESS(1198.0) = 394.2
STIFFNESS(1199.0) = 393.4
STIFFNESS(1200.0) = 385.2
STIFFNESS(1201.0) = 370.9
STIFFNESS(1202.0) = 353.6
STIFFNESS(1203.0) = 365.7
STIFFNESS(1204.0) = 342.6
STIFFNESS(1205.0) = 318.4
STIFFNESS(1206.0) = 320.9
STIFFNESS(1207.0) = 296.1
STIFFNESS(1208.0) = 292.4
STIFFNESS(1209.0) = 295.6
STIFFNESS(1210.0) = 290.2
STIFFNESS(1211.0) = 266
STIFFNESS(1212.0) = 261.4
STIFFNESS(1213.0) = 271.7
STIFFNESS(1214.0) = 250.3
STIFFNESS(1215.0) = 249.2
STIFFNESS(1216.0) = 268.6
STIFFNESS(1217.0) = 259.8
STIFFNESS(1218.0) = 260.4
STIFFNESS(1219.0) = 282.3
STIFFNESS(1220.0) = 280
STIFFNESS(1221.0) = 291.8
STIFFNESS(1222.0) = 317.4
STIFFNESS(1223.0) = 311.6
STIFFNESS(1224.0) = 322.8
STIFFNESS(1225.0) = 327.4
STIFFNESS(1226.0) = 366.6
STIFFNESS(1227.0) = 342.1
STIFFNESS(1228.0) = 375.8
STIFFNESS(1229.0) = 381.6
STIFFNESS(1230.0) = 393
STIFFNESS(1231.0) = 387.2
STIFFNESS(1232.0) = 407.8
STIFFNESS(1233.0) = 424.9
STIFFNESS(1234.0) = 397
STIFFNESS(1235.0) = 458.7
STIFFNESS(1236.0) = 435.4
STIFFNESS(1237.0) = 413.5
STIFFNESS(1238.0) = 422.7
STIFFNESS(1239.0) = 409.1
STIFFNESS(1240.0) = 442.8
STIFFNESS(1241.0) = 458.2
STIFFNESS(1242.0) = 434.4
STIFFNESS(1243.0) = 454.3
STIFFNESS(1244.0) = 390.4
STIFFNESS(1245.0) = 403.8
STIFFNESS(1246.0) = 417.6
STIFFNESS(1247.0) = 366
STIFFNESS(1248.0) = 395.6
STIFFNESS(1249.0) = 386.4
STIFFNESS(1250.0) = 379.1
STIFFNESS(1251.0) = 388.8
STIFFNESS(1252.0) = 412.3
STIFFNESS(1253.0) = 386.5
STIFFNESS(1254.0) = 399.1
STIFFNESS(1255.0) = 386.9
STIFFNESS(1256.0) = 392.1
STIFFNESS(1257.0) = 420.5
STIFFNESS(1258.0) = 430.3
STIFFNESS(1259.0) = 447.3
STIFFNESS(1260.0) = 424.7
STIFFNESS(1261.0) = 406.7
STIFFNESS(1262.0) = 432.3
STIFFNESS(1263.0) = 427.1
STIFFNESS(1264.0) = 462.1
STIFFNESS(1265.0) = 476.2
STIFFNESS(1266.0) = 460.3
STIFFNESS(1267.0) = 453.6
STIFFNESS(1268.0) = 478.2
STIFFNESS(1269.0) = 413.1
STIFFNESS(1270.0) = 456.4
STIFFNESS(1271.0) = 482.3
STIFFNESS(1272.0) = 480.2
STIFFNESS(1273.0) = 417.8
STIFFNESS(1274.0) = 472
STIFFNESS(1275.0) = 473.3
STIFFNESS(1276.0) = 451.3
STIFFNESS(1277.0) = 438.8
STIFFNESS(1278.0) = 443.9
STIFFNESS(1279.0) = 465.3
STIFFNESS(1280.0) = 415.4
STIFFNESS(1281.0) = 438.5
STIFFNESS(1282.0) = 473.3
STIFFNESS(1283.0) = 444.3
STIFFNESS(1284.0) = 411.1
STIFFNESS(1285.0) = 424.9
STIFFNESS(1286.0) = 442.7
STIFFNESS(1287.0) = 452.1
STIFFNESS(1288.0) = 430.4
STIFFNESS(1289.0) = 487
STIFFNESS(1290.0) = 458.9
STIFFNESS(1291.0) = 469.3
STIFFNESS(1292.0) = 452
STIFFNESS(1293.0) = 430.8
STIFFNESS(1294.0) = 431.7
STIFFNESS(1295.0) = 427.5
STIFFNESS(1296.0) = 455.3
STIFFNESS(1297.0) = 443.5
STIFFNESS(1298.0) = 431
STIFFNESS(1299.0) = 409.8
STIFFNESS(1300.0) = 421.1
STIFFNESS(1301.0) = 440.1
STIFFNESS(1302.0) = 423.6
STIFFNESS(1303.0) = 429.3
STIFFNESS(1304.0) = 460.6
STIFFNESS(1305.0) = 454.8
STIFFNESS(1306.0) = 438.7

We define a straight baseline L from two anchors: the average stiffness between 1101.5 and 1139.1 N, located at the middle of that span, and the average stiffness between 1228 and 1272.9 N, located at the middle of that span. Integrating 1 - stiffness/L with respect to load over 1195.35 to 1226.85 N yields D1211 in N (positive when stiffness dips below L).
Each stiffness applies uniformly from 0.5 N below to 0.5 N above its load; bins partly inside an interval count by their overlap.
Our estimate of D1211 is 8.2 N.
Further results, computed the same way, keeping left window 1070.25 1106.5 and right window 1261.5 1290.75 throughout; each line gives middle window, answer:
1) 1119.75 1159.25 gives 8.8 N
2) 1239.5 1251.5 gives 1.2 N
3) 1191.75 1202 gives 1.1 N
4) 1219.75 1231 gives 2.8 N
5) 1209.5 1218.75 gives 3.9 N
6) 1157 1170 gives 0.6 N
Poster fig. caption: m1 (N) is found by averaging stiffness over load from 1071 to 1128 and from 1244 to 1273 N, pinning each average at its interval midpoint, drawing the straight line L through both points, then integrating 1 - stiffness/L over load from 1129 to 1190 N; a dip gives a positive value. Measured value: 9.38 N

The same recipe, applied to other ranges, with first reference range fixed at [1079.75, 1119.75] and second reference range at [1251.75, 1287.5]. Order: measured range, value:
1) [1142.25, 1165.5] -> 5.7 N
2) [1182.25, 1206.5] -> 2.8 N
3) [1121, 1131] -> 0.4 N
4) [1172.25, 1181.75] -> 0.6 N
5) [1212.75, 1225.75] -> 4.8 N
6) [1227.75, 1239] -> 0.9 N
